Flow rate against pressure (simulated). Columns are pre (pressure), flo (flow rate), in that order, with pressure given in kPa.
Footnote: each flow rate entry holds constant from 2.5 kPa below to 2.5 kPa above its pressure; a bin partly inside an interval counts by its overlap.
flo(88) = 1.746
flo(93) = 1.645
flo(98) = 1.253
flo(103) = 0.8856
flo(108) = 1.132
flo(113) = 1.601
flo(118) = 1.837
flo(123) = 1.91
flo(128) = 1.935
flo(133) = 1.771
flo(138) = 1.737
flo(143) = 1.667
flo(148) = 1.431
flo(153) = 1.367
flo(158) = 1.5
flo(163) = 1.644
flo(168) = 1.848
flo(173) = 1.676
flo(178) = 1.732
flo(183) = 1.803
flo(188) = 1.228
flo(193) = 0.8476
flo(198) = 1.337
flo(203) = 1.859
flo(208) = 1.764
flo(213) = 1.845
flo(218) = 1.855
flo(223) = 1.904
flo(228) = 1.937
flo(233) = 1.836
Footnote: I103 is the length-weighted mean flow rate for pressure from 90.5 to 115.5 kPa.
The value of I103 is 1.3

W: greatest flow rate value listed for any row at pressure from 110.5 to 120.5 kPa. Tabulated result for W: 1.837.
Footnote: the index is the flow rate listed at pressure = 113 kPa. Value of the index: 1.601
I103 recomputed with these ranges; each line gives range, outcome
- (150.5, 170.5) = 1.59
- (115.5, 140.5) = 1.84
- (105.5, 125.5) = 1.62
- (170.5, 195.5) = 1.46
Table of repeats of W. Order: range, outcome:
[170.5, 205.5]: 1.859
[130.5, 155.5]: 1.771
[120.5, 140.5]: 1.935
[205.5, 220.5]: 1.855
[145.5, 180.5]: 1.848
